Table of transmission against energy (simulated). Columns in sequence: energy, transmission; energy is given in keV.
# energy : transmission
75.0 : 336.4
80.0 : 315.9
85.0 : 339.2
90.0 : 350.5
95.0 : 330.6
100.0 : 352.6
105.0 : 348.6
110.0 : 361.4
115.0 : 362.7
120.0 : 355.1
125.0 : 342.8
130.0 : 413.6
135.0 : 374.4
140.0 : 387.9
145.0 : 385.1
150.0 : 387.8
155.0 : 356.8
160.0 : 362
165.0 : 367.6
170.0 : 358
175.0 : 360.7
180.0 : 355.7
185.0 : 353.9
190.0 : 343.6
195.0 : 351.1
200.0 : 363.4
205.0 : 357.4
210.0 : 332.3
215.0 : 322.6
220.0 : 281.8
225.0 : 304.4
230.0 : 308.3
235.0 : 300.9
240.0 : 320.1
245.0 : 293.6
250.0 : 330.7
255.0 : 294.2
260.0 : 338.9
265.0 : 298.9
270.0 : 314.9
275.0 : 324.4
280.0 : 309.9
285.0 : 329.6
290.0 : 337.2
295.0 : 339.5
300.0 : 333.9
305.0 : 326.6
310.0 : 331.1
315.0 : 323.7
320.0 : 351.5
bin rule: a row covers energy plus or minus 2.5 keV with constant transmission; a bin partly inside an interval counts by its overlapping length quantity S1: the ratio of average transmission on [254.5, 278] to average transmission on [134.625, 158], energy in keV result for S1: 0.83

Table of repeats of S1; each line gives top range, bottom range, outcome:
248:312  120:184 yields 0.87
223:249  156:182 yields 0.85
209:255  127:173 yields 0.82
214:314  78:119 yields 0.92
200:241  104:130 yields 0.88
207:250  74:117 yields 0.90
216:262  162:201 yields 0.86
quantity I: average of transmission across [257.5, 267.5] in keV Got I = 319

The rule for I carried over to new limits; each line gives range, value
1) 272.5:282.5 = 317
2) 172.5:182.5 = 358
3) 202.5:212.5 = 345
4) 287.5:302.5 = 337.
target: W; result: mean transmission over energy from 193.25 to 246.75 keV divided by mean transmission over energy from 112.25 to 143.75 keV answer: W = 0.86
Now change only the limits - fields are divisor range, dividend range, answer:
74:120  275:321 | 0.96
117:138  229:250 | 0.83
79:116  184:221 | 0.98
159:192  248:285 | 0.89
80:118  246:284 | 0.91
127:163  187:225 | 0.88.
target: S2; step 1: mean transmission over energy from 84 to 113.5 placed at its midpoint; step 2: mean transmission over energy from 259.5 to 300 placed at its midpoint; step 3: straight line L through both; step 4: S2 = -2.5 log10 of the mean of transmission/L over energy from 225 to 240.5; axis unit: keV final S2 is 0.077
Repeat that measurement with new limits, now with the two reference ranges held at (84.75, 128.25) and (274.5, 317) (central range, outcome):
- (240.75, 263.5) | 0.07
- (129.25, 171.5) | -0.09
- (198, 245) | 0.06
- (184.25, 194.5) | -0.02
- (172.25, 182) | -0.05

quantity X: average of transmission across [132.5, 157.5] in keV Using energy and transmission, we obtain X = 378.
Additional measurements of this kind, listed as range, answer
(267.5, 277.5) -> 320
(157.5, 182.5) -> 361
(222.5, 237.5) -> 305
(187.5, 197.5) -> 347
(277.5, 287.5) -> 320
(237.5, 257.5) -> 310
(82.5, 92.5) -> 345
